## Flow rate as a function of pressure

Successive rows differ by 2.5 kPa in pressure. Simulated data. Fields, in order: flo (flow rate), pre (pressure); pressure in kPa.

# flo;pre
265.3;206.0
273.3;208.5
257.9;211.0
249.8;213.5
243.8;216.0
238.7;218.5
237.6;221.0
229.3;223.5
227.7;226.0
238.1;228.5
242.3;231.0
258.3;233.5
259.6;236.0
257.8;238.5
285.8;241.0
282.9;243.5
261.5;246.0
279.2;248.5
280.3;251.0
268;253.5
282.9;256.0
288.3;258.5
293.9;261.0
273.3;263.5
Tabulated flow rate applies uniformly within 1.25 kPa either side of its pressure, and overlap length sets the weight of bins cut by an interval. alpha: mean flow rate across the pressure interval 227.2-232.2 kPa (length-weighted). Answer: 240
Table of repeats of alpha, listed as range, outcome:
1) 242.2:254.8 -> 274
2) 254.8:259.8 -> 286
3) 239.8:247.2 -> 277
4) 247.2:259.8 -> 280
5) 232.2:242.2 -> 265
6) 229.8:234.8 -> 250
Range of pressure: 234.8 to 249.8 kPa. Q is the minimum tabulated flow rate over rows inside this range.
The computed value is 257.8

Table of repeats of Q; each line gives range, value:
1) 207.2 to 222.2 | 237.6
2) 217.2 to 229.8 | 227.7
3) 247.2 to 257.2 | 268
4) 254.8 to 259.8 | 282.9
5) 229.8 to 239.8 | 242.3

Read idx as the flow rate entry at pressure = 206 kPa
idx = 265.3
